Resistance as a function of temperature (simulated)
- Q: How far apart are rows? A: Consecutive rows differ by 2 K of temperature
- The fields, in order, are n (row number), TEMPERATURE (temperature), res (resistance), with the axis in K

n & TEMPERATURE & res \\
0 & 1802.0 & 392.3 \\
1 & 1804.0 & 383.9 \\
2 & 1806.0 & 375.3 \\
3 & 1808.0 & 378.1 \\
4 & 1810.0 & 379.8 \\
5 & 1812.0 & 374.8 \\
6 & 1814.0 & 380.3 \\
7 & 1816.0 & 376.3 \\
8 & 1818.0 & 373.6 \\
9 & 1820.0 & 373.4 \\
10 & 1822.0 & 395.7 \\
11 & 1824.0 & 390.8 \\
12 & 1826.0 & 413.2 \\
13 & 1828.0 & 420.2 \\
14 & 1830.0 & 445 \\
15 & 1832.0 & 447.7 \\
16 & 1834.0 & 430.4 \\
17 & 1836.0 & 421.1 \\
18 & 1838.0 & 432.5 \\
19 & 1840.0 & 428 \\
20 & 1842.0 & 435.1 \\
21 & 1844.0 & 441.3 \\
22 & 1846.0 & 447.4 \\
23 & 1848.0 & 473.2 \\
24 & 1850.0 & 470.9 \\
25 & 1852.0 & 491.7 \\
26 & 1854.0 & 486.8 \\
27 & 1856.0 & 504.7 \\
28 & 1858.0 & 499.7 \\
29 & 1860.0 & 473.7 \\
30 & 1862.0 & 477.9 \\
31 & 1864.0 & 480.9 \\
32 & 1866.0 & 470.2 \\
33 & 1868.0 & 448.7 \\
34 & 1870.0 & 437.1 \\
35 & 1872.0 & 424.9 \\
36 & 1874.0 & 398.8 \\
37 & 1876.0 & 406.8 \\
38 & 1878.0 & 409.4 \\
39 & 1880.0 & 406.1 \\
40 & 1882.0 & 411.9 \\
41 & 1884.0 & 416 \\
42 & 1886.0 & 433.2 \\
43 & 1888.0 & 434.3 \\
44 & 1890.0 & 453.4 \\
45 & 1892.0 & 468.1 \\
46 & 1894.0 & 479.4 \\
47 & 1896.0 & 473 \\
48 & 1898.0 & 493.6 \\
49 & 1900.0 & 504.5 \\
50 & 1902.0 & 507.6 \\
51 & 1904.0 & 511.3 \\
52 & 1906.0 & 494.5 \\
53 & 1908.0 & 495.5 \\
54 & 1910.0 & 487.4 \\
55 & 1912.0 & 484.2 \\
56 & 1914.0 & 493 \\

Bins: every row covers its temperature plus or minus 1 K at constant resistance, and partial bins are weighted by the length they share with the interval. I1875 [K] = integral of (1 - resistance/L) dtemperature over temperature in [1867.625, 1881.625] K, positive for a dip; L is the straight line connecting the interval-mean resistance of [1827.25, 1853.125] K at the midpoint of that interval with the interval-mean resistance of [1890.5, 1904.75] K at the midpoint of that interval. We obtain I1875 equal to 1.62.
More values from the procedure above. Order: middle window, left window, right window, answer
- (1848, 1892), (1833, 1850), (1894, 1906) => 1.5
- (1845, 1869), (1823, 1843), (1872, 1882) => -3.5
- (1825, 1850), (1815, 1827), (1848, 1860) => 0.0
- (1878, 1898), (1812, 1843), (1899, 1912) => 1.5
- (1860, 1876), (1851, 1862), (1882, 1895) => 0.9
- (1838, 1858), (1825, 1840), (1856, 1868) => -0.4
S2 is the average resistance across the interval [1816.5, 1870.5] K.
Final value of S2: 444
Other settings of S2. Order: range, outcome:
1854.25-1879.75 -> 452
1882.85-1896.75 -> 450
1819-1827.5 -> 395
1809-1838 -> 403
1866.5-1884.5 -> 419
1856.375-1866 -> 483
